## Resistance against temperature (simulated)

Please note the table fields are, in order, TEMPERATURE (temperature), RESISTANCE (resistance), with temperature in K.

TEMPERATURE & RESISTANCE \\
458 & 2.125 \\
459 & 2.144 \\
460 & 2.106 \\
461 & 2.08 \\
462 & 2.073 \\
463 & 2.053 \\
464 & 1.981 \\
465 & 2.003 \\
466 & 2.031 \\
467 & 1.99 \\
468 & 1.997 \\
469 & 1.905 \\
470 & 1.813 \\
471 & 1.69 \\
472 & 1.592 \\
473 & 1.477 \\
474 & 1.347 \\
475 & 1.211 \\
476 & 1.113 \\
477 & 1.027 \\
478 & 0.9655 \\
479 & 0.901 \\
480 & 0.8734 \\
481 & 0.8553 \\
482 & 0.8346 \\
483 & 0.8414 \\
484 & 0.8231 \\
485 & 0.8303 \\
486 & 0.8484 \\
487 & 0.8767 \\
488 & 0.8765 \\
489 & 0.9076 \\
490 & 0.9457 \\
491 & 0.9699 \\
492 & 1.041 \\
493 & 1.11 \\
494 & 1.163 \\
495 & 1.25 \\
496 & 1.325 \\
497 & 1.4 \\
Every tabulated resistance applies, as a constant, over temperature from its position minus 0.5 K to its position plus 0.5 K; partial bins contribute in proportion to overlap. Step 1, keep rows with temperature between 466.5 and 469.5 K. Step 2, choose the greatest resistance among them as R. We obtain 1.997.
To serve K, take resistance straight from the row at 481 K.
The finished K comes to 0.8553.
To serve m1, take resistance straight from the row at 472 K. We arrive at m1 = 1.592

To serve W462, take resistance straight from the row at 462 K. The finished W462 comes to 2.073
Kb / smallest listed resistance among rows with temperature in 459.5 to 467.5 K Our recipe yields 1.981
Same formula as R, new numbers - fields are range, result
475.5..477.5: 1.113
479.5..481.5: 0.8734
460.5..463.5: 2.08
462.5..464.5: 2.053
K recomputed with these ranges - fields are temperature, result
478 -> 0.9655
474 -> 1.347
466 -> 2.031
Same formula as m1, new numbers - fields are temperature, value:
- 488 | 0.8765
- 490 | 0.9457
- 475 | 1.211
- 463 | 2.053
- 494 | 1.163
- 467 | 1.99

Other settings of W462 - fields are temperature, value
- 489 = 0.9076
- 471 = 1.69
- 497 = 1.4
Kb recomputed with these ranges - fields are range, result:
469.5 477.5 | 1.027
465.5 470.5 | 1.813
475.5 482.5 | 0.8346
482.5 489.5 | 0.8231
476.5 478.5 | 0.9655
